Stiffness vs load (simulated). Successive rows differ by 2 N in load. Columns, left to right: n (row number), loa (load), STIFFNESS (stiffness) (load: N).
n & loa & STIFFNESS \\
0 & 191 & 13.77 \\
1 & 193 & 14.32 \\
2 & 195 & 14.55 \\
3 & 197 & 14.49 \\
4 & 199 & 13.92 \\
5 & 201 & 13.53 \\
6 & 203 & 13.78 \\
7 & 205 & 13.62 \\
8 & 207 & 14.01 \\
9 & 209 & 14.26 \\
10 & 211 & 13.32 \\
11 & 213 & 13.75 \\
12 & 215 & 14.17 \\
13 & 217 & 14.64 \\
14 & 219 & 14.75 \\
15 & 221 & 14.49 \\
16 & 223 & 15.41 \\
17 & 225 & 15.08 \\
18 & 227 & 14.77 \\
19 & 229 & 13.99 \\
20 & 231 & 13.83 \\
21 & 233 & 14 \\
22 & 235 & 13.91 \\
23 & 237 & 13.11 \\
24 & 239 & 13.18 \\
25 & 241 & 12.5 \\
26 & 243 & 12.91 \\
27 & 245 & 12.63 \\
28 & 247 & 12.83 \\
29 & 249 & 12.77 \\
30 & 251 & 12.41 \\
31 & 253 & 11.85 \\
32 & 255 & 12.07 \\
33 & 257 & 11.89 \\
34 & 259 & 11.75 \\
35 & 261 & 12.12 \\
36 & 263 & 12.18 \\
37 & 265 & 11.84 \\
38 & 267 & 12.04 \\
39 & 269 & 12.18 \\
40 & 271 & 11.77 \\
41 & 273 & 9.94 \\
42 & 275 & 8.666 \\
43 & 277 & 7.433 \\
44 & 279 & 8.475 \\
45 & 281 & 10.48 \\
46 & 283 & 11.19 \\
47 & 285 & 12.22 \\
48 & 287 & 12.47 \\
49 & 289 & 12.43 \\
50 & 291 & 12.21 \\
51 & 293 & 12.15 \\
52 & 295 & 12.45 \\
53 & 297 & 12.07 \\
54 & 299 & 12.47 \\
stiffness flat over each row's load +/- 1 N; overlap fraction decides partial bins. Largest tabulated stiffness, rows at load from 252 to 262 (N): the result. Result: 12.12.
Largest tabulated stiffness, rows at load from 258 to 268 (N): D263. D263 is 12.18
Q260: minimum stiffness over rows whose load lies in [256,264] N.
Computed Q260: 11.75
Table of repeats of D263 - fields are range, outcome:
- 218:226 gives 15.41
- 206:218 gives 14.64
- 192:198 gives 14.55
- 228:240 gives 14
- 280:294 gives 12.47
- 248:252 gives 12.77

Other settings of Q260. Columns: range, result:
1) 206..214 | 13.32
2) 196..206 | 13.53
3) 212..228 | 13.75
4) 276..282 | 7.433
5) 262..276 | 8.666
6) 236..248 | 12.5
